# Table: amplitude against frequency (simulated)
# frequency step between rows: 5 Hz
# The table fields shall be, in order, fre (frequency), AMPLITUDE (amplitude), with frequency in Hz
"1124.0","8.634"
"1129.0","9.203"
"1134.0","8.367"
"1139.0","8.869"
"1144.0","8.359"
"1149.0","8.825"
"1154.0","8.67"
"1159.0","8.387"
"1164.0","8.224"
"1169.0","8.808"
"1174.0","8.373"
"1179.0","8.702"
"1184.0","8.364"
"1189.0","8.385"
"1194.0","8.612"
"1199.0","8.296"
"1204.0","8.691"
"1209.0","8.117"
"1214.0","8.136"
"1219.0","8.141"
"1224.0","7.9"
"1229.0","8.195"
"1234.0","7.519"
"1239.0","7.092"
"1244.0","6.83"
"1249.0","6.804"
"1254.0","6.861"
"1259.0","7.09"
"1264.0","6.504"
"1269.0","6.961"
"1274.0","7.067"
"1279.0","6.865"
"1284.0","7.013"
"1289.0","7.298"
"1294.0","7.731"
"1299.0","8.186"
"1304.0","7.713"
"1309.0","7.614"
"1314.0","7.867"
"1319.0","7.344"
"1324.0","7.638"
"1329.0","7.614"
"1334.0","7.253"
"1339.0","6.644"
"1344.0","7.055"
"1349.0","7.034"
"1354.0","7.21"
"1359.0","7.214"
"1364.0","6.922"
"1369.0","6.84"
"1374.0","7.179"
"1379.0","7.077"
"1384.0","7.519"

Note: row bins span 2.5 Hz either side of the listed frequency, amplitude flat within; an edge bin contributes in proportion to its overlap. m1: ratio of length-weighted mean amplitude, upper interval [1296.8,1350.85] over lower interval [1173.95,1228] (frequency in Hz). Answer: 0.9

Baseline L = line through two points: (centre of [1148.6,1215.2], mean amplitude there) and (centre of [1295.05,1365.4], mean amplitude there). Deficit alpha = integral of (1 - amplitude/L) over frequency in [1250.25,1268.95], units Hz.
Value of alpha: 2.5 Hz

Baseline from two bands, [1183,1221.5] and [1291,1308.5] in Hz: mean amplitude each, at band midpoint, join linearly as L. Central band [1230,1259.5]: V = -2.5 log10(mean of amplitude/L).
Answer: 0.15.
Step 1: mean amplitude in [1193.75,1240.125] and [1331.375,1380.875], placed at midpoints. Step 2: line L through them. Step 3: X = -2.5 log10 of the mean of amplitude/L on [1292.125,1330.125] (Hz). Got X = -0.05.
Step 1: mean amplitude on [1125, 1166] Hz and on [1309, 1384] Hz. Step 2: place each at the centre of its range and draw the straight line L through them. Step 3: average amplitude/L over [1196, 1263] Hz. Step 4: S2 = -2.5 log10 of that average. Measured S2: 0.055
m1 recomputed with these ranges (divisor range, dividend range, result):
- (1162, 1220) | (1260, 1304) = 0.86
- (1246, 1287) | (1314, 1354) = 1.05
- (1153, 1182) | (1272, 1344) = 0.87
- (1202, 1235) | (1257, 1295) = 0.87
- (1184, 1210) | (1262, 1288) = 0.82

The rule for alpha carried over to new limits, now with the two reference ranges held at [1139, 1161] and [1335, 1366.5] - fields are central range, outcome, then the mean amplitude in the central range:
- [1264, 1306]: 1.3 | 7.3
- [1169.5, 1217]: -0.9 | 8.42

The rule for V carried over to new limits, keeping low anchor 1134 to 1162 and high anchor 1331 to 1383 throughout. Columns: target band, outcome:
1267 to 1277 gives 0.10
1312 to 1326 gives -0.04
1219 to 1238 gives 0.02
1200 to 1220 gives -0.02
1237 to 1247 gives 0.14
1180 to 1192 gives -0.01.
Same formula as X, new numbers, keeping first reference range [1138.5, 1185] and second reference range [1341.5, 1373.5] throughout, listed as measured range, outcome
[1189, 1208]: -0.03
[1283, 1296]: 0.03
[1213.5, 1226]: 0.01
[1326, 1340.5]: 0.00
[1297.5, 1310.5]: -0.05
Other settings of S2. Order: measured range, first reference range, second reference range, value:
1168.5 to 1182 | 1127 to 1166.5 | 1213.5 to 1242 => -0.03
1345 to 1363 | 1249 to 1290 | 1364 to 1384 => -0.01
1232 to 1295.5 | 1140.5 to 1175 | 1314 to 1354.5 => 0.11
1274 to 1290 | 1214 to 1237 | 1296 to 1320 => 0.11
